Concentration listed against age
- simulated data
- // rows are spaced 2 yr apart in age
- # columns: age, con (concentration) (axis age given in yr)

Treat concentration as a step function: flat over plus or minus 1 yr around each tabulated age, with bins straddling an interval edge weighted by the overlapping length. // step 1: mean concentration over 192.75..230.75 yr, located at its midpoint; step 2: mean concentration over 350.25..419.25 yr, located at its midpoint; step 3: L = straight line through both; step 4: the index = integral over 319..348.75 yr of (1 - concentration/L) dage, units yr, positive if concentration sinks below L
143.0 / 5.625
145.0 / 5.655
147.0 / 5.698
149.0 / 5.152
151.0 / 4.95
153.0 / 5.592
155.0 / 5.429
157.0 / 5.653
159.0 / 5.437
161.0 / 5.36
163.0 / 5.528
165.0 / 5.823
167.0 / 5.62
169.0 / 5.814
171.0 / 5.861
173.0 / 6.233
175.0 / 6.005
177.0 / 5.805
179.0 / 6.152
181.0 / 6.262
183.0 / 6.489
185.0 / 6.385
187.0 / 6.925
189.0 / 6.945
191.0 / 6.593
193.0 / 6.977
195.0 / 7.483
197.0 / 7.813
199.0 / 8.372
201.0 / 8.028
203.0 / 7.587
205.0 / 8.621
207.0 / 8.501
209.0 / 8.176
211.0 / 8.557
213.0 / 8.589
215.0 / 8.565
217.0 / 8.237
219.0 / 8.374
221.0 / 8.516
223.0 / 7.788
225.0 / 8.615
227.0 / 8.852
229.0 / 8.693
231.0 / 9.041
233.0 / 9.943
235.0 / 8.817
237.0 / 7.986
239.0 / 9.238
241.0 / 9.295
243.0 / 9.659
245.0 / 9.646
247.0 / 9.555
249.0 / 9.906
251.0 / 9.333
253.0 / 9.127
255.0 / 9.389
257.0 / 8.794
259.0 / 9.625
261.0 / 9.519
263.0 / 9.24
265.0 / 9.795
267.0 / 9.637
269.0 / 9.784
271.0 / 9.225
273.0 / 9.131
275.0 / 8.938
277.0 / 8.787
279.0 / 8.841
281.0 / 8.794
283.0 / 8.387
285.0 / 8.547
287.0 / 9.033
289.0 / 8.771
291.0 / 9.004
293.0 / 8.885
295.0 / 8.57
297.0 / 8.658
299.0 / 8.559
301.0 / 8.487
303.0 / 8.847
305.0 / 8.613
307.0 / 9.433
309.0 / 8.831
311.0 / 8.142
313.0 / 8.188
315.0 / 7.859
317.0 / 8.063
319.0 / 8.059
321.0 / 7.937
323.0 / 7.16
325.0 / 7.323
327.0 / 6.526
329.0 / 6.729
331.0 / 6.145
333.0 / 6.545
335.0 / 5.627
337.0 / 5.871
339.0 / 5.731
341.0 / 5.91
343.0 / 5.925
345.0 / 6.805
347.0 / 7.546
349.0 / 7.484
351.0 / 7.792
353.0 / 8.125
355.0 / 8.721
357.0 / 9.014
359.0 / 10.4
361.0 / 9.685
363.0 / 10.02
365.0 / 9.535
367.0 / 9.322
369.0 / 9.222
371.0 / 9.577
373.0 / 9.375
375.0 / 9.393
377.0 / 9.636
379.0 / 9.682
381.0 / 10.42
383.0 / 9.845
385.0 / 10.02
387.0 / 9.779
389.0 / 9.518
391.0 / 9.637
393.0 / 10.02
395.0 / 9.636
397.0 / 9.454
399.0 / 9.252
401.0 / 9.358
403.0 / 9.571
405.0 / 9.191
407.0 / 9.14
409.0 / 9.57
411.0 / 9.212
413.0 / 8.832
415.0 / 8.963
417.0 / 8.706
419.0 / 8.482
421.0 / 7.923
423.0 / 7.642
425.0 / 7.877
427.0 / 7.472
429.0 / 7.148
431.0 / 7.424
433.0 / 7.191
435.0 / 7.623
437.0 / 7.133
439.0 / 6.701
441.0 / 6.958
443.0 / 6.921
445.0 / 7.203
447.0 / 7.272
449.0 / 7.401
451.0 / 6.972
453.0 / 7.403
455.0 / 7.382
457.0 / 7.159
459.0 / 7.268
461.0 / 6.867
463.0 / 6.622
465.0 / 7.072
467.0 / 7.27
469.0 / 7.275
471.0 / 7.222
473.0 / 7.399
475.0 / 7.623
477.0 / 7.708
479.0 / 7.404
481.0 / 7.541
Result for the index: 8.0 yr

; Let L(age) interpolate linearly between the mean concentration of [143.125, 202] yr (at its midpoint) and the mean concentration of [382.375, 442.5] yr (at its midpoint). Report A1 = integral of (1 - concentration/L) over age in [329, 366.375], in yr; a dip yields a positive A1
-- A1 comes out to 1.82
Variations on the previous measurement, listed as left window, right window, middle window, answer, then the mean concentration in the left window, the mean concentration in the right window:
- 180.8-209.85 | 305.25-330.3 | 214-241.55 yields -4.2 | 7.44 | 7.86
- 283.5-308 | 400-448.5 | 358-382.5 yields -3.9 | 8.78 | 8.06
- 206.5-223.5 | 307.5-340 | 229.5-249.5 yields -2.9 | 8.38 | 7.21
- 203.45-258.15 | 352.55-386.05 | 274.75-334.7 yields 6.8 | 8.87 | 9.55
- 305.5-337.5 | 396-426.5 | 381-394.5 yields -2.2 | 7.45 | 8.86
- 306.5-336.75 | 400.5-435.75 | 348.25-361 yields -1.5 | 7.43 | 8.4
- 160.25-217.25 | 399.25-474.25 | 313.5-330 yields -0.2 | 7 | 7.77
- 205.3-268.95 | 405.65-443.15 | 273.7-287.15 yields 0.0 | 9.01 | 7.98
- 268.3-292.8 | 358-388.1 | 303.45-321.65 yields 1.6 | 8.92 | 9.73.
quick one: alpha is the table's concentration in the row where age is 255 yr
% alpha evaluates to 9.389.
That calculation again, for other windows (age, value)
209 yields 8.176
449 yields 7.401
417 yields 8.706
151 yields 4.95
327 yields 6.526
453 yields 7.403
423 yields 7.642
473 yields 7.399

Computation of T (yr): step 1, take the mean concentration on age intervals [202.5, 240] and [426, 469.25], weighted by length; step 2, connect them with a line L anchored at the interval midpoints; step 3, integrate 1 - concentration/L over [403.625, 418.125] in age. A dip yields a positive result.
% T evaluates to -3.3 yr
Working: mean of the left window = 8.58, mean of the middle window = 9.09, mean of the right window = 7.17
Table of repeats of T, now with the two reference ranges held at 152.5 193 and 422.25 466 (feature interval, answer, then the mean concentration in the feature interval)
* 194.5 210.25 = -5.0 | 8.1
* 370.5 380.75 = -4.0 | 9.6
